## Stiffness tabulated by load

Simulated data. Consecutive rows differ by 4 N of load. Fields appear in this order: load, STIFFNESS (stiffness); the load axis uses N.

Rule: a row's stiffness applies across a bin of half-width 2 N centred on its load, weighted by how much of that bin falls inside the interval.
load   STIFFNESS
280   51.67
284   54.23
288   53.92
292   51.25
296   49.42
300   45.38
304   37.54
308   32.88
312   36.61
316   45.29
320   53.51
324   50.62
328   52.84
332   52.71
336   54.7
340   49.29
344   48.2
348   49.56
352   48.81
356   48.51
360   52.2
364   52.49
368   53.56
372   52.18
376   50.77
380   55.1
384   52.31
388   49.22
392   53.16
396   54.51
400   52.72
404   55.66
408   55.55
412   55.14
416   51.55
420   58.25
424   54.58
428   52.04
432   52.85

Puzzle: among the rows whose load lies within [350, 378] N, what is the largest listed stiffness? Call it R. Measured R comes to 53.56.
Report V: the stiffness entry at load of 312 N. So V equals 36.61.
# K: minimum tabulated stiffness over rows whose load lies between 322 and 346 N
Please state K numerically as 48.2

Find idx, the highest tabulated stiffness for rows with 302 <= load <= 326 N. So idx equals 53.51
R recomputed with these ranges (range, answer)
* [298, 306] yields 45.38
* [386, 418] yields 55.66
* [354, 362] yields 52.2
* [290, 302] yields 51.25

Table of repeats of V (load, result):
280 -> 51.67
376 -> 50.77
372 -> 52.18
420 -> 58.25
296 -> 49.42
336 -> 54.7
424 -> 54.58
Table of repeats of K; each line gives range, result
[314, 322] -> 45.29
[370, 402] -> 49.22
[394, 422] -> 51.55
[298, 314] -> 32.88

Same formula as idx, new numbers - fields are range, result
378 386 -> 55.1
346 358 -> 49.56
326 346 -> 54.7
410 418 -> 55.14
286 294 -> 53.92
